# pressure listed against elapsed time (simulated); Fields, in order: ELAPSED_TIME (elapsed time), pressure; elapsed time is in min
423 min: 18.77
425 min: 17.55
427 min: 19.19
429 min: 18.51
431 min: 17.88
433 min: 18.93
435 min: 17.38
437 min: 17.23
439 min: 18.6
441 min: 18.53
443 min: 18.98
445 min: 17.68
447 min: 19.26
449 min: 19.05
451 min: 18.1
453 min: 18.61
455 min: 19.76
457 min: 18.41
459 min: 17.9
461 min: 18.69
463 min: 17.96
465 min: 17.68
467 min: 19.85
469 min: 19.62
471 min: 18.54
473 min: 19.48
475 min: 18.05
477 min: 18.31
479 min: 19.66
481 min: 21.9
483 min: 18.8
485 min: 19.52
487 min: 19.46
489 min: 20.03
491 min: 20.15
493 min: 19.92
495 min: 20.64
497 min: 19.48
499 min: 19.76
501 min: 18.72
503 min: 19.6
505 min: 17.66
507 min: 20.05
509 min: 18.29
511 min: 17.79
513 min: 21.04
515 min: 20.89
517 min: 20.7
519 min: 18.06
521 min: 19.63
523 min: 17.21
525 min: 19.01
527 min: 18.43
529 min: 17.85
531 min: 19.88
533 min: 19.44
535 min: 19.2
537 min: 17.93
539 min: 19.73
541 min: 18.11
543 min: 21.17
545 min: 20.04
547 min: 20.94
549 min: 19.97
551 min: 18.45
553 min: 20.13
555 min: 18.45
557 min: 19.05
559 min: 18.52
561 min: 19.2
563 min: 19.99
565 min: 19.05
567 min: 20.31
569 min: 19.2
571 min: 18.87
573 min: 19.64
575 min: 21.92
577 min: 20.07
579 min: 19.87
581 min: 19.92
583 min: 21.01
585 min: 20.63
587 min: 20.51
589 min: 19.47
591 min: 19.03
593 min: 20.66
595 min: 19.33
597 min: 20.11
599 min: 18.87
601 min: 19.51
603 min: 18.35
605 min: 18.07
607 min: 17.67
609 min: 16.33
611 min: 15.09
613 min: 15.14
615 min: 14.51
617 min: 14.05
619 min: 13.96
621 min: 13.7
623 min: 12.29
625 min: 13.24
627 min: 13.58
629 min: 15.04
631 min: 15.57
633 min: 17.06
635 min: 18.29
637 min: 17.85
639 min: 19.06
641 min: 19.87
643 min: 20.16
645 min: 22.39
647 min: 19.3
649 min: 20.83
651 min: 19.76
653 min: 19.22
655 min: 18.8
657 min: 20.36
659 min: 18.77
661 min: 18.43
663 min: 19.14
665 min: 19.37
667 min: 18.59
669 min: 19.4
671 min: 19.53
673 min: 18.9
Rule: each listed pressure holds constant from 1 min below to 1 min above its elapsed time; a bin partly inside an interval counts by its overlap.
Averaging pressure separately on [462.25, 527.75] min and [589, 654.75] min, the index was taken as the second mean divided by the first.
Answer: 0.91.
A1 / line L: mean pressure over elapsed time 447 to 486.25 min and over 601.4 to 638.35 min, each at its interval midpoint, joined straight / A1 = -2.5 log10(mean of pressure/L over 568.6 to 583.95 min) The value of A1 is -0.209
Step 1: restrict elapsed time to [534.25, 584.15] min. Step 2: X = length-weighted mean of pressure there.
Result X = 19.6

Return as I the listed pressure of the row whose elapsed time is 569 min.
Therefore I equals 19.2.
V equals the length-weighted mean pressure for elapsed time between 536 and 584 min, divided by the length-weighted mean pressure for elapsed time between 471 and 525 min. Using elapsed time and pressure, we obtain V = 1.01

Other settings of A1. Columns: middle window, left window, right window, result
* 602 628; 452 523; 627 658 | 0.24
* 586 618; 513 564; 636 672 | 0.09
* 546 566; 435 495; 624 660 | -0.04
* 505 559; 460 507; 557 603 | 0.02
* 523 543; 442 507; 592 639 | -0.05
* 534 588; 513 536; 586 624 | -0.08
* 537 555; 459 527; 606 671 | -0.06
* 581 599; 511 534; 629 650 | -0.06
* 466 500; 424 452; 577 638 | -0.09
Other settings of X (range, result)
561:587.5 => 20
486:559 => 19.3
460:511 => 19.2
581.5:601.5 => 19.9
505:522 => 19.4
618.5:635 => 14.6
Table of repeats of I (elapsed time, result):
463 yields 17.96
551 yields 18.45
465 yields 17.68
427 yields 19.19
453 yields 18.61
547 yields 20.94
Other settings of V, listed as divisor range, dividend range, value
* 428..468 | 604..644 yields 0.87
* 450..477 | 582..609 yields 1.04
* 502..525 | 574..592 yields 1.06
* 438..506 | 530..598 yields 1.03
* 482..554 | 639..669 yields 1.01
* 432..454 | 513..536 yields 1.04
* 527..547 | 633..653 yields 1.01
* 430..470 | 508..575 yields 1.04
